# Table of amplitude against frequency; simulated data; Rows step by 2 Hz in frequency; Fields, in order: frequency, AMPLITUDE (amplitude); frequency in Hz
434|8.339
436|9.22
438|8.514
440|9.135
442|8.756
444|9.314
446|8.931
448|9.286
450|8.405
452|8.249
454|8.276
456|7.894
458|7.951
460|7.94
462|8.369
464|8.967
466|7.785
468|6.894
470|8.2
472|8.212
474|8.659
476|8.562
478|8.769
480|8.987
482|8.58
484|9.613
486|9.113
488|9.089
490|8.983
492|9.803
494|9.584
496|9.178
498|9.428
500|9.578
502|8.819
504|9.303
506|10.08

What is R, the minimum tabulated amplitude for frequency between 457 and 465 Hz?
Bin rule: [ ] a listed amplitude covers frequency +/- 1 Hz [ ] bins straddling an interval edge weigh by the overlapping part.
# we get 7.94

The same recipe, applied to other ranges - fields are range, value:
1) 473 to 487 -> 8.562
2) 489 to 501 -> 8.983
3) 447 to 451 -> 8.405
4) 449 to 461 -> 7.894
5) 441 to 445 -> 8.756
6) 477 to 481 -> 8.769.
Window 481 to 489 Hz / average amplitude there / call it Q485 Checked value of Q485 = 9.1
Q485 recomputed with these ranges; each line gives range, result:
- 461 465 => 8.67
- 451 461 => 8.06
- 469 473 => 8.21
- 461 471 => 8.04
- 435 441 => 8.96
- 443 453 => 8.84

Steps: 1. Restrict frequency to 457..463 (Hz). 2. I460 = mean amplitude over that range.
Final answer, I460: 8.09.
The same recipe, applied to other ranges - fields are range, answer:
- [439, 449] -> 9.08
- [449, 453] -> 8.33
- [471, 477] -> 8.48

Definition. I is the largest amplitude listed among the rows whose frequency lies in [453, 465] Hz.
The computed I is 8.967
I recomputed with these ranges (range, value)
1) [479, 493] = 9.803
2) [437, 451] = 9.314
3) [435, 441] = 9.22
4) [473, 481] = 8.987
